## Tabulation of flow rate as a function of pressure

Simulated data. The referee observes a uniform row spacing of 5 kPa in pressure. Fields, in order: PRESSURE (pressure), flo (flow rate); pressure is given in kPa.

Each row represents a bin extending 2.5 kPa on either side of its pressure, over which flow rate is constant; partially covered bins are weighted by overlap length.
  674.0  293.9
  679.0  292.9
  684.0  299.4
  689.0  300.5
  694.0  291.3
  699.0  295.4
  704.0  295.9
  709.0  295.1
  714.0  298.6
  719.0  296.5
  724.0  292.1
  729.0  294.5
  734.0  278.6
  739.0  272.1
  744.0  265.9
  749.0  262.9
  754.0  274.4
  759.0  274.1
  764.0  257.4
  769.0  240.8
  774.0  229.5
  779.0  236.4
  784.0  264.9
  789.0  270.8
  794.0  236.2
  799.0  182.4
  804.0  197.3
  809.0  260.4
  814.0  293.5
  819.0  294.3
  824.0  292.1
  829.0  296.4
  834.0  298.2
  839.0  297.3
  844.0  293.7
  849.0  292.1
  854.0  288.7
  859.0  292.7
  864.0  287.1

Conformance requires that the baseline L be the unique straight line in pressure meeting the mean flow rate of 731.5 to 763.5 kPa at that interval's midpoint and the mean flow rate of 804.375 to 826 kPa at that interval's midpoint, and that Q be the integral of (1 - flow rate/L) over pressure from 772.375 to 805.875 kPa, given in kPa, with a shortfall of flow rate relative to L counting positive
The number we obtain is 5.2 kPa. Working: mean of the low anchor 270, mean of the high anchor 276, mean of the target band 232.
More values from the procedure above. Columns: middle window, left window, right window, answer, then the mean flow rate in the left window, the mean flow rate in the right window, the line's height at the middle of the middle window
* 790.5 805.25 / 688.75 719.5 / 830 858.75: 4.2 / 296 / 294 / 295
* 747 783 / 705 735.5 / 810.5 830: 4.8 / 293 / 292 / 293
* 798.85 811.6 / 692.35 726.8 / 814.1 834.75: 3.2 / 295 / 295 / 295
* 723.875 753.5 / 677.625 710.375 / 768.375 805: -1.2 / 296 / 233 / 266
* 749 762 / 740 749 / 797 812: -0.7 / 266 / 217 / 257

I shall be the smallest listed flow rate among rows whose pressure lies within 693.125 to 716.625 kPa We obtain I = 291.3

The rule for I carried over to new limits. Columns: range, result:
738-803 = 182.4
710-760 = 262.9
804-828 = 197.3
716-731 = 292.1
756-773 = 240.8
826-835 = 296.4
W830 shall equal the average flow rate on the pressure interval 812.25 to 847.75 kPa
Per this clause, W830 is 295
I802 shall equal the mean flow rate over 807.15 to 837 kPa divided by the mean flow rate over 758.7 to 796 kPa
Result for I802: 1.16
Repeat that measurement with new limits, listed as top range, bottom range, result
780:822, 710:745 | 0.87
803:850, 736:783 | 1.10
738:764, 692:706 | 0.91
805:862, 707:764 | 1.03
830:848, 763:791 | 1.19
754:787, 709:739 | 0.87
